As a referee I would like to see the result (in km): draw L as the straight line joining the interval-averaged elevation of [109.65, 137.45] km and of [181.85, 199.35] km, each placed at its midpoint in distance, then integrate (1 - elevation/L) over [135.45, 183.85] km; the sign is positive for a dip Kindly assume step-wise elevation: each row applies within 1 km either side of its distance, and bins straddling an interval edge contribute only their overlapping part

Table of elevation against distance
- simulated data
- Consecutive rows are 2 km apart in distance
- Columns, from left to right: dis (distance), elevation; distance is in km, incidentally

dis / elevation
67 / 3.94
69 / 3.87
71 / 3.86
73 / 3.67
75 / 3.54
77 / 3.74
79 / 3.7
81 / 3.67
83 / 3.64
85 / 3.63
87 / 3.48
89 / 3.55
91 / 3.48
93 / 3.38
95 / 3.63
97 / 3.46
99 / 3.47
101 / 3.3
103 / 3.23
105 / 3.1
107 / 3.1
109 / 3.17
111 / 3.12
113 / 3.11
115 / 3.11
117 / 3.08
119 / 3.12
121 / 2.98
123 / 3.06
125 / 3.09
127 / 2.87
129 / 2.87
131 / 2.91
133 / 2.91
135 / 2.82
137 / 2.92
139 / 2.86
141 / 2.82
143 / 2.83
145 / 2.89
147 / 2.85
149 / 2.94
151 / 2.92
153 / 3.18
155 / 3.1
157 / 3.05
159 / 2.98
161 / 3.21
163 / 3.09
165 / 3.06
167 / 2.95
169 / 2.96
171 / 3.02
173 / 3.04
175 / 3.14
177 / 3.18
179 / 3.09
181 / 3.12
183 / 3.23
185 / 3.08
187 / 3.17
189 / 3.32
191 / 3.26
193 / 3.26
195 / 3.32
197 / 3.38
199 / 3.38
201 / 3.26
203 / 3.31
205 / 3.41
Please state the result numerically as 1.96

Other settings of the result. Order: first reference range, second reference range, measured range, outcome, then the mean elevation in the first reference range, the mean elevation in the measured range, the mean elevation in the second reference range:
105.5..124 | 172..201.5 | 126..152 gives 2.1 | 3.09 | 2.88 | 3.21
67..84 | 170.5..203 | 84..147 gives 7.3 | 3.72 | 3.14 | 3.21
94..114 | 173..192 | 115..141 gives 2.3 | 3.27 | 2.96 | 3.17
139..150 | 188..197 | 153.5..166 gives -0.3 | 2.87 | 3.09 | 3.3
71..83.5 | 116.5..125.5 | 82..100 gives -0.2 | 3.68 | 3.52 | 3.06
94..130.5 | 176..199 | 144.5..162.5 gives 1.0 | 3.16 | 3.02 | 3.23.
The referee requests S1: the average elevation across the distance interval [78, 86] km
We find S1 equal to 3.66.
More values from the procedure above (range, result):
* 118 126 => 3.06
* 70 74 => 3.76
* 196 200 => 3.38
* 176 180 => 3.13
